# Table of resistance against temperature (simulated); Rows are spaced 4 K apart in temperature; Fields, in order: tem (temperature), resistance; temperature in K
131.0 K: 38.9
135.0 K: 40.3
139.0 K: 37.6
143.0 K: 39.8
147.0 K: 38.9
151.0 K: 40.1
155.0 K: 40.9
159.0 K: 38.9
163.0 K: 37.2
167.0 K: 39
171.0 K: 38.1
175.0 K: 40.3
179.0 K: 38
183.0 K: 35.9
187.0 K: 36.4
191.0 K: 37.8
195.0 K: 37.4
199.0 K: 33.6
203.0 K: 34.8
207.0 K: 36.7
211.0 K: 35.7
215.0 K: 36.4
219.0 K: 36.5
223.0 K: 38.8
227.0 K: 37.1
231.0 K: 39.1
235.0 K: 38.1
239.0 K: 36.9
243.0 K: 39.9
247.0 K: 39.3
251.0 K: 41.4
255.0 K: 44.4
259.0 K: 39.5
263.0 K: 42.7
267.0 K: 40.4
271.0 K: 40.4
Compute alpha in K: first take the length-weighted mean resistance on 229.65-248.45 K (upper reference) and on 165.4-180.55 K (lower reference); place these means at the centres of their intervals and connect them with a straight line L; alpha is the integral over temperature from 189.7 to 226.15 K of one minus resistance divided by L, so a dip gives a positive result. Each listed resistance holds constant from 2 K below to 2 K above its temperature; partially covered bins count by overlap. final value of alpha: 2.2 K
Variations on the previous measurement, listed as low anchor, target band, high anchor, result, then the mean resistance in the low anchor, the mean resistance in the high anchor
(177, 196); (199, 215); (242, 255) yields 1.2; 37.1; 40.9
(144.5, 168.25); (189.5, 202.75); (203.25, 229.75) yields 0.6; 39.2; 36.8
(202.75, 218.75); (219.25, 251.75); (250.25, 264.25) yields 0.5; 36.1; 42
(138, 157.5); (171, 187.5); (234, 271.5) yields 0.8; 39.5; 40.4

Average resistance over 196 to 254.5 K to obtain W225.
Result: 37.6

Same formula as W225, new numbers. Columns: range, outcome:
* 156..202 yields 37.5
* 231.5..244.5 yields 38.3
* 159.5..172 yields 38.2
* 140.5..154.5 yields 39.7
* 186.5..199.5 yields 36.6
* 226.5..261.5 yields 39.7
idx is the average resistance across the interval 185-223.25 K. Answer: 36.3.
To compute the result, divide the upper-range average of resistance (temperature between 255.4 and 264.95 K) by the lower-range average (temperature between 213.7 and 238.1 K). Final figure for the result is 1.11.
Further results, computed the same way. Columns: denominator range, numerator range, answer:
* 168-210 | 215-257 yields 1.06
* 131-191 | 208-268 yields 1.01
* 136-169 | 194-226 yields 0.93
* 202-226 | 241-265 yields 1.13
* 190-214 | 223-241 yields 1.05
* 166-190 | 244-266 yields 1.09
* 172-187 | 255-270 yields 1.09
